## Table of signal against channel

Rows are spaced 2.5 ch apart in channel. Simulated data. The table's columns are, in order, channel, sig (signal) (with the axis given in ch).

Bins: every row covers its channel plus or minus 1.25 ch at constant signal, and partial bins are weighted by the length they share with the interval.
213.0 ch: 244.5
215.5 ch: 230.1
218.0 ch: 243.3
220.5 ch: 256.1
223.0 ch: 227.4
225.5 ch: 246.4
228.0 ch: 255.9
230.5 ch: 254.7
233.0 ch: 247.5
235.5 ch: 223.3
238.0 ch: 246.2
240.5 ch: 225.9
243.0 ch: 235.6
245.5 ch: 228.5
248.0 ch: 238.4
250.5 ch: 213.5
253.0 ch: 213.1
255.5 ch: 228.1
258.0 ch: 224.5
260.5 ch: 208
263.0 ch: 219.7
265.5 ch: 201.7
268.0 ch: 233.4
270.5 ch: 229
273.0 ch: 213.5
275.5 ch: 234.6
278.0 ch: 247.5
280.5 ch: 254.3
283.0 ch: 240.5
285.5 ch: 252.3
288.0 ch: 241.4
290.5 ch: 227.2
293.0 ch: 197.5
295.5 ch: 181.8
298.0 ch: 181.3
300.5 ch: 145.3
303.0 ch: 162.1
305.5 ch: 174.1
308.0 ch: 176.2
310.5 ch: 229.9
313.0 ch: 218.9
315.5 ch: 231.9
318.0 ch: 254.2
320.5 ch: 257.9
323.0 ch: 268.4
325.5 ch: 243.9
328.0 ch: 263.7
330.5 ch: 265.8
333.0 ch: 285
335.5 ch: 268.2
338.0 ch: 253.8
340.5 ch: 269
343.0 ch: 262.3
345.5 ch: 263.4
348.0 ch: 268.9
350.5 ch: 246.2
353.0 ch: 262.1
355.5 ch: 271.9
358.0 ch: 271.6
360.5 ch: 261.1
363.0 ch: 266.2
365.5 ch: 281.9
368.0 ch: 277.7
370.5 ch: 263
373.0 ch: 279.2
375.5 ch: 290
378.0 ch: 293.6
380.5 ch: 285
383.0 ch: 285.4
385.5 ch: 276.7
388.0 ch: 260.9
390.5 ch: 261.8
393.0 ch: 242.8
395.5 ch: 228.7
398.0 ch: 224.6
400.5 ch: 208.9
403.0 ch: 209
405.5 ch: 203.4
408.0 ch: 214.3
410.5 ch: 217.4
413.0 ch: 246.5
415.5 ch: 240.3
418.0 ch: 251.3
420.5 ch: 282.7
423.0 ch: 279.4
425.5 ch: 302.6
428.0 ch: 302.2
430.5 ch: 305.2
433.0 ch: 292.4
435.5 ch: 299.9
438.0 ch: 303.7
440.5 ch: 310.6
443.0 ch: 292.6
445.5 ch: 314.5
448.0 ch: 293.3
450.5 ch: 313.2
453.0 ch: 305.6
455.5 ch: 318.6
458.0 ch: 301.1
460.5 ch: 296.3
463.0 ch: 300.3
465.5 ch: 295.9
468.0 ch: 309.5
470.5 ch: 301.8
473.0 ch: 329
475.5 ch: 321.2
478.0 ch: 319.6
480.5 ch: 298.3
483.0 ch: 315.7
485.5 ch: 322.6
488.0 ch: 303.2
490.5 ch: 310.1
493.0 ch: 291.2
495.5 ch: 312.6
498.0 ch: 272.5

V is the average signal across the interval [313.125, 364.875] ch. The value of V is 261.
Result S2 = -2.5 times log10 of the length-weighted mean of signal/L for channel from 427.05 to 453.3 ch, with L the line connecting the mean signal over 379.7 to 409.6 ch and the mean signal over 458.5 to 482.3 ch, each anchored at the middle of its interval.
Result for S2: -0.08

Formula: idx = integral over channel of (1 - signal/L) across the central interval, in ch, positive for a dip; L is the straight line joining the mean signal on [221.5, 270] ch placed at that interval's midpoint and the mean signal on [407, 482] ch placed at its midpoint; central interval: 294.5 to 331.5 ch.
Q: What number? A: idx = 5.1 ch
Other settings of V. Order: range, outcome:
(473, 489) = 315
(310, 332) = 249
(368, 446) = 266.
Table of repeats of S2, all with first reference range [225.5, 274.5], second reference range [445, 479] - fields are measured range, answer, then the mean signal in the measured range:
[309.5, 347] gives 0.01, 256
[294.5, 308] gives 0.41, 169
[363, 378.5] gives -0.02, 279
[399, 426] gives 0.21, 240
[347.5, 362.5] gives 0.02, 263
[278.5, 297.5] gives 0.07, 227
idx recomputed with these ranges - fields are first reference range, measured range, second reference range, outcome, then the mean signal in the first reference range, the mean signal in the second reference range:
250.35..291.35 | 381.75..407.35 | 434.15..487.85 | 3.7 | 229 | 308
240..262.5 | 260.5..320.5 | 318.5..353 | 6.3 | 224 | 263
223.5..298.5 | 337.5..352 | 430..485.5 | 0.0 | 229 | 307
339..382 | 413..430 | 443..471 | 1.0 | 271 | 304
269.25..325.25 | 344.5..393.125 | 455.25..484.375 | -2.8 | 220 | 309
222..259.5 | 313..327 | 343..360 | 0.4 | 234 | 264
